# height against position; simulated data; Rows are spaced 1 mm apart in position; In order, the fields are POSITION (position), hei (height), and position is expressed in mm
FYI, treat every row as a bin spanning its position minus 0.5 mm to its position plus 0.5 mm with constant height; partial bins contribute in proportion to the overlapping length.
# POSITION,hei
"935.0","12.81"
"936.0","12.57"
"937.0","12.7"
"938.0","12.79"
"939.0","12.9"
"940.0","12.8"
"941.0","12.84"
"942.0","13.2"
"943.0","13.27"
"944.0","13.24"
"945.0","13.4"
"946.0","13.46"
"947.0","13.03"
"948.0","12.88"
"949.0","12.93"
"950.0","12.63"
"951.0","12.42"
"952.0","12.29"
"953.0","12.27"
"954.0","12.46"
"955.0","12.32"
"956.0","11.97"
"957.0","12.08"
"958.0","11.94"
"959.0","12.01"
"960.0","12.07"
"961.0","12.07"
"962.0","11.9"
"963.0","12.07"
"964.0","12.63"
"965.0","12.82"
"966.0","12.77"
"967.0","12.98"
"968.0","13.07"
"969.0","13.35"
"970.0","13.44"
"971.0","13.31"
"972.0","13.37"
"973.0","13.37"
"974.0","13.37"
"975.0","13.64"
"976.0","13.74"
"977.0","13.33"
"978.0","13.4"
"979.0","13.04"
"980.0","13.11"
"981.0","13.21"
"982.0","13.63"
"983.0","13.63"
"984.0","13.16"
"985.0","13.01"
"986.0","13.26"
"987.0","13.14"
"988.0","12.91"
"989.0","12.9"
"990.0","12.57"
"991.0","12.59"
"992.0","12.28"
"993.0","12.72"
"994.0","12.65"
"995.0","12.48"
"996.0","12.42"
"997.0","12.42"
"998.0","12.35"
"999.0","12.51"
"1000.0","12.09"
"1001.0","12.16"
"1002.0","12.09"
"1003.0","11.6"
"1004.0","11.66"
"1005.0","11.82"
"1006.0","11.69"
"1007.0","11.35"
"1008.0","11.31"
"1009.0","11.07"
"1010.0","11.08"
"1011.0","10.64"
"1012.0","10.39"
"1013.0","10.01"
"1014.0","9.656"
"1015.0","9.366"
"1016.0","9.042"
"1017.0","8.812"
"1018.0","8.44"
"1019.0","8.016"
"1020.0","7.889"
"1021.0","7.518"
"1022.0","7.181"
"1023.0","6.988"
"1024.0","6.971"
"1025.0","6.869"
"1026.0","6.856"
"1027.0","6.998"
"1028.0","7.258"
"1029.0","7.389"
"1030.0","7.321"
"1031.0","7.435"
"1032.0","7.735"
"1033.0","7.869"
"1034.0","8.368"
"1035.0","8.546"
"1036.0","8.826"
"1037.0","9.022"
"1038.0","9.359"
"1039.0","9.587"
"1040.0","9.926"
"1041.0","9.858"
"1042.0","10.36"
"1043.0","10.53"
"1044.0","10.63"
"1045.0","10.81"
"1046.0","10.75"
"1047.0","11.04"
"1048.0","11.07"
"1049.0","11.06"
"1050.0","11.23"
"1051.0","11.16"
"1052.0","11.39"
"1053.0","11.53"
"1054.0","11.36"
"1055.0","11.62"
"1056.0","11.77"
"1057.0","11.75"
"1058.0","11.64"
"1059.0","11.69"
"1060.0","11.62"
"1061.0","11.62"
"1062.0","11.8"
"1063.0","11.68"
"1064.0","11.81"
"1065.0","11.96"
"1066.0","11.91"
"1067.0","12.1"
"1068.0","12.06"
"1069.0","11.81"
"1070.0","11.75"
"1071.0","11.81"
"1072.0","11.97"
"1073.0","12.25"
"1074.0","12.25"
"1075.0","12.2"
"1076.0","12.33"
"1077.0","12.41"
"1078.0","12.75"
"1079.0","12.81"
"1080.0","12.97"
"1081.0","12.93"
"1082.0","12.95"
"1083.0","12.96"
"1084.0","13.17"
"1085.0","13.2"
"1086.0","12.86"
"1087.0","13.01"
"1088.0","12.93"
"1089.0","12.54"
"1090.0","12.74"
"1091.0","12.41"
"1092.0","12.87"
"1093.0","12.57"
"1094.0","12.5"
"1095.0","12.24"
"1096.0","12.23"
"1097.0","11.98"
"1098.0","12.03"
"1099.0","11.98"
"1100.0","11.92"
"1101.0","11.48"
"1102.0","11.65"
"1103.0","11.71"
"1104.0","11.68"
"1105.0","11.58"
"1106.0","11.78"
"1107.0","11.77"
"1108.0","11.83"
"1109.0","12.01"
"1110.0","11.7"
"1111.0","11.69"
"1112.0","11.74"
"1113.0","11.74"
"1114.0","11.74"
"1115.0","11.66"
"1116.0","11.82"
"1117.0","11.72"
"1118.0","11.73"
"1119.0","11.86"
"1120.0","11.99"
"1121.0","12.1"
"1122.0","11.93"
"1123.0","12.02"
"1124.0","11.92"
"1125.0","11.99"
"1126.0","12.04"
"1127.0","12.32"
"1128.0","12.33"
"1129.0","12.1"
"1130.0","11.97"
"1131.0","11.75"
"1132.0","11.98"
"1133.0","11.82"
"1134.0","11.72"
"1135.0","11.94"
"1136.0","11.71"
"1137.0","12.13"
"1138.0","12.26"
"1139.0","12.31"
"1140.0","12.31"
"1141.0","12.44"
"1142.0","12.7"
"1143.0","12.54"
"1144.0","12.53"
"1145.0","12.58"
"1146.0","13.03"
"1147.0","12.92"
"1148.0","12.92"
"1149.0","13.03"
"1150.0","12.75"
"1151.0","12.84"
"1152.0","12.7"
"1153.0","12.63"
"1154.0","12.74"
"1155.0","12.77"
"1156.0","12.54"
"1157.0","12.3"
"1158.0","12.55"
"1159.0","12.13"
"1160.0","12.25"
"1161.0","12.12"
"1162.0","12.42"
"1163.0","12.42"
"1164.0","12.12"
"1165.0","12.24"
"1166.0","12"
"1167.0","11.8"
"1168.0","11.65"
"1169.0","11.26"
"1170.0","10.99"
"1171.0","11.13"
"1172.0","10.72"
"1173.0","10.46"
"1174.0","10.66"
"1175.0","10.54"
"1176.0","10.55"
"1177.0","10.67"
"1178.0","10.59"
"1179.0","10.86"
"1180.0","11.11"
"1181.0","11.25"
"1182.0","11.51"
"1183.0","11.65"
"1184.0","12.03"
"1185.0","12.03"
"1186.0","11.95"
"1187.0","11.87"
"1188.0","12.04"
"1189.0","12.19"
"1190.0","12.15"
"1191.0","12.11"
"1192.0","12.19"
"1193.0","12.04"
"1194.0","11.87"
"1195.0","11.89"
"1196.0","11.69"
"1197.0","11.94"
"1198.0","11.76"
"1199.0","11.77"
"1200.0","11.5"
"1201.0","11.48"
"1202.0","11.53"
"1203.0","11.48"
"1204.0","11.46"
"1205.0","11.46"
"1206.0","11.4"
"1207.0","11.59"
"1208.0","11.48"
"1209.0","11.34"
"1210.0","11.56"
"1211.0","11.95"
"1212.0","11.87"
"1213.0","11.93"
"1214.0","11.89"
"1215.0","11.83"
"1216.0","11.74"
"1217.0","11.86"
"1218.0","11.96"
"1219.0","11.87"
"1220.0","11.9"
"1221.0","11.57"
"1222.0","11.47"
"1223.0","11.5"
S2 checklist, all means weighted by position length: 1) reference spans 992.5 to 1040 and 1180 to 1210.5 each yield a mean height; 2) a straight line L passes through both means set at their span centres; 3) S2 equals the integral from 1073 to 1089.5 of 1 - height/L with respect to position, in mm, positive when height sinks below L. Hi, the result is -3.66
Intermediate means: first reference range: 9.7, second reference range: 11.7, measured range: 12.8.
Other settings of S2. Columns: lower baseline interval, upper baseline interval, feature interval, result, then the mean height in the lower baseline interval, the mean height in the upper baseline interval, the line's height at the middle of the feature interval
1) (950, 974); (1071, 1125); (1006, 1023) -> 4.0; 12.6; 12.2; 12.4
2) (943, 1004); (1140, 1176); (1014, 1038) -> 8.9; 12.8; 12.1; 12.6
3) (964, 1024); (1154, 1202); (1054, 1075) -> -0.1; 11.8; 11.7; 11.8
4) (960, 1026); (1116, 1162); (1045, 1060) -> 0.7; 11.7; 12.3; 11.9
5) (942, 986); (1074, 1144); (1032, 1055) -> 4.3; 12.9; 12.2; 12.5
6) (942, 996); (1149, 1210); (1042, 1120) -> 2.1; 12.9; 11.8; 12.3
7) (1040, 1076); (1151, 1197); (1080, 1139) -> -2.7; 11.5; 11.8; 11.6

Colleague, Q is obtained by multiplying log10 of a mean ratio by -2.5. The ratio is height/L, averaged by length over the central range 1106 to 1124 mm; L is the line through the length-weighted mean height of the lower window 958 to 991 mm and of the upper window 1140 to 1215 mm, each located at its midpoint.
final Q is 0.036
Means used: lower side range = 13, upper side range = 11.9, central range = 11.8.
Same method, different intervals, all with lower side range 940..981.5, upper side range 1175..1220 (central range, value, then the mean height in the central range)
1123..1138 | 0.00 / 12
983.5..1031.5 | 0.20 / 10.5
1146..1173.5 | -0.03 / 12.2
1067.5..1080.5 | 0.00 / 12.3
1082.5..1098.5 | -0.04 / 12.6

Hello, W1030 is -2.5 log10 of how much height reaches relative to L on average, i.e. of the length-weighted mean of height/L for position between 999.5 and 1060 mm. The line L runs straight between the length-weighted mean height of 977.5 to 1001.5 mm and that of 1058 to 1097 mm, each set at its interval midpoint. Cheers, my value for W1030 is 0.27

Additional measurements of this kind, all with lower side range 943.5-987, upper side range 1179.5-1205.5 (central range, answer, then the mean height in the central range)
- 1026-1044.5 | 0.400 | 8.67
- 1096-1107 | 0.038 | 11.8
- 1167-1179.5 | 0.094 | 10.9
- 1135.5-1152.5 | -0.050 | 12.6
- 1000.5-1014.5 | 0.137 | 11.2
